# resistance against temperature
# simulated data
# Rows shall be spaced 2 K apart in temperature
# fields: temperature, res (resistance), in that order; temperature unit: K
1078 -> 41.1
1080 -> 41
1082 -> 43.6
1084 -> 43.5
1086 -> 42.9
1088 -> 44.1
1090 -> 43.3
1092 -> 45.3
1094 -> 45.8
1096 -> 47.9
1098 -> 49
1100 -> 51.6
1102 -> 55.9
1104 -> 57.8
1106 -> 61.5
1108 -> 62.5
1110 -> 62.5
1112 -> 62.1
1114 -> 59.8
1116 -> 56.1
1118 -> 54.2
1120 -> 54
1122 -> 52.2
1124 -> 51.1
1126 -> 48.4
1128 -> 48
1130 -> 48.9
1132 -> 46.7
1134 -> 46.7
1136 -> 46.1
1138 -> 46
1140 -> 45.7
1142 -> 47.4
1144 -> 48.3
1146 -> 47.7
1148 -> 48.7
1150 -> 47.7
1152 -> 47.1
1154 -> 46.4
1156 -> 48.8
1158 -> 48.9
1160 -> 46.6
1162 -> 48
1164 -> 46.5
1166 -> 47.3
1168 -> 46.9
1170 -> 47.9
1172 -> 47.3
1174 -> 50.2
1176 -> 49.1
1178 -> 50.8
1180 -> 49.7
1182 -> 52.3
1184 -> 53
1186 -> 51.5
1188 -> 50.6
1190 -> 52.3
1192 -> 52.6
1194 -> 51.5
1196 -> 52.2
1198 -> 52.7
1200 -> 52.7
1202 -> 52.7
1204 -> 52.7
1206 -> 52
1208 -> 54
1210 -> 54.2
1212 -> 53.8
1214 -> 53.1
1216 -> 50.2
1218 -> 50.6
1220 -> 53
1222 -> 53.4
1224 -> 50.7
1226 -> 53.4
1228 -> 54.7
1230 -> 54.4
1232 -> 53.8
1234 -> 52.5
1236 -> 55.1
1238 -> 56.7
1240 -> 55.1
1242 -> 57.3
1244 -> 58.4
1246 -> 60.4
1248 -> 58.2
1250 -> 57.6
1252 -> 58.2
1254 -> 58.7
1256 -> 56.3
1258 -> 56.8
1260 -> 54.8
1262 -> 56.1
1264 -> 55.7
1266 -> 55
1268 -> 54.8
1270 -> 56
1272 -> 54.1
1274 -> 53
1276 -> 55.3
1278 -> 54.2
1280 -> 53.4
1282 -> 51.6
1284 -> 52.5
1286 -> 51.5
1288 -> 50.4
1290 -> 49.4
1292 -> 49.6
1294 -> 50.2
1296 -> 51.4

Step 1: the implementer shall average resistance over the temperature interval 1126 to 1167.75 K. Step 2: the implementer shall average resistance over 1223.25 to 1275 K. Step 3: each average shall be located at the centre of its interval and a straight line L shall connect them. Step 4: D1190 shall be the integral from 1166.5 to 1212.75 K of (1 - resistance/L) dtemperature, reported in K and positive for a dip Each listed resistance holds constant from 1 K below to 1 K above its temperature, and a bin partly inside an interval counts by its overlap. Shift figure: -0.44 K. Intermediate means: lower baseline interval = 47.4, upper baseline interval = 55.7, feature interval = 51.4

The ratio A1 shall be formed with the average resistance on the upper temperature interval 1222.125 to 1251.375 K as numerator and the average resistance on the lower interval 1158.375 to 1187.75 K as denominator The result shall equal 1.13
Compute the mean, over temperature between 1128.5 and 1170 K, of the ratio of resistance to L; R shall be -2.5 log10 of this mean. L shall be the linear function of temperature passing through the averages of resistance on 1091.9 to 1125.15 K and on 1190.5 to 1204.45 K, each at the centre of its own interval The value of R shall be 0.14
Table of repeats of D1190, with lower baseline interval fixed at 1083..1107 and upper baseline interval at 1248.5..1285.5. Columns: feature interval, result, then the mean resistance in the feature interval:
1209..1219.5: 0.18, 52.4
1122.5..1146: 1.29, 47.7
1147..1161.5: 0.97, 47.8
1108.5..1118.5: -1.94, 59.4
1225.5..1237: -0.02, 54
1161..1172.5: 0.96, 47.3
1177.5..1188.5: 0.18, 51.4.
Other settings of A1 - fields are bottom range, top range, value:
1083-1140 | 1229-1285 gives 1.09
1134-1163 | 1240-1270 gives 1.20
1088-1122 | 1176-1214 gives 0.97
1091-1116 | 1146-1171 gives 0.86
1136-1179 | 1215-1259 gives 1.16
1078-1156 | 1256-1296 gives 1.07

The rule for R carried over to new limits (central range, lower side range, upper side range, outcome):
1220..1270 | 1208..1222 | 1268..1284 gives -0.05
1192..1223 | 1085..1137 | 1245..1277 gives 0.04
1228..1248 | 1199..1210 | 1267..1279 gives -0.04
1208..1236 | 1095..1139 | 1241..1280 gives 0.05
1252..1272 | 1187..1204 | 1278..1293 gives -0.09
